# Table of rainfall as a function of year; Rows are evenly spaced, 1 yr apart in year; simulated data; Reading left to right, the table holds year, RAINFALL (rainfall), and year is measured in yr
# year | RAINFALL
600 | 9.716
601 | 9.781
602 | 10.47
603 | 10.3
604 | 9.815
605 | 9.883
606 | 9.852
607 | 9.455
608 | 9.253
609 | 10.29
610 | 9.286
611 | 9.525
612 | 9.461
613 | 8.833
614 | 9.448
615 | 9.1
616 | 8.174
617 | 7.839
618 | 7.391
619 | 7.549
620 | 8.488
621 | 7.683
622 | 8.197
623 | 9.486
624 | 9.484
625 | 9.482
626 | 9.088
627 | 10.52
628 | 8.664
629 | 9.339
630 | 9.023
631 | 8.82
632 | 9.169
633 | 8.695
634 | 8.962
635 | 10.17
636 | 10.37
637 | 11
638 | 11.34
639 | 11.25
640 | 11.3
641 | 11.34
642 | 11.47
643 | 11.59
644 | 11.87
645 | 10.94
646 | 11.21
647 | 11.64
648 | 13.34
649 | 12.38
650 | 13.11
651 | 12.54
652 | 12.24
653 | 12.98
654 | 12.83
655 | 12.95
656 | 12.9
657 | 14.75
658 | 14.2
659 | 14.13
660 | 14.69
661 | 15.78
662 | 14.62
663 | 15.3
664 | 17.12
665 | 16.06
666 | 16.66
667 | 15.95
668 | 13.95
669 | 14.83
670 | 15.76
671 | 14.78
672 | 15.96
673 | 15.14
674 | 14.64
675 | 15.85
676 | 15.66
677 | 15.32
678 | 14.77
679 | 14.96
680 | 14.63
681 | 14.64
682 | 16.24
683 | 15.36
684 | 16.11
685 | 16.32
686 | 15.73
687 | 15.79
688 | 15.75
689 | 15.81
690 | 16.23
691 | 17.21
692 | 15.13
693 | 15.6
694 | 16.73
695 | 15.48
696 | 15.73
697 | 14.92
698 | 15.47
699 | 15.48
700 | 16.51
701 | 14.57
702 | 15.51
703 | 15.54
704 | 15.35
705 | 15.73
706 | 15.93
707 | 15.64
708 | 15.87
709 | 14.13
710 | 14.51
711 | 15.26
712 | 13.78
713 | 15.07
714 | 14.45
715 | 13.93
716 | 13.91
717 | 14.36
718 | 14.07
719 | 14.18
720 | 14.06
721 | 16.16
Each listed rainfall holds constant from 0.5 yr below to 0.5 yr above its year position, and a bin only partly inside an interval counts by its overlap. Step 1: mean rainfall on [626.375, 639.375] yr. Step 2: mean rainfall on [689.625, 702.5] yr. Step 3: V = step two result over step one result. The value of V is 1.6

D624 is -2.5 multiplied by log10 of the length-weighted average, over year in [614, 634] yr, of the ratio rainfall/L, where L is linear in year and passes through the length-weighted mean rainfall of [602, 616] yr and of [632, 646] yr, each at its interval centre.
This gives 0.159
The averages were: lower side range 9.56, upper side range 10.7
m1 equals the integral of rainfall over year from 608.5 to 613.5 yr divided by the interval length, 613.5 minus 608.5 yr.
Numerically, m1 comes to 9.48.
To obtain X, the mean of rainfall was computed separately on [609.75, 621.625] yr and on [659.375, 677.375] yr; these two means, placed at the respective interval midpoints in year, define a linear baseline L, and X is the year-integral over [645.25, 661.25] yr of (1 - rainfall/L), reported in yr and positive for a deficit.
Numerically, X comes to 0.4 yr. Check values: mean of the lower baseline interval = 8.55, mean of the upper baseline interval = 15.4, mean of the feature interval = 13.2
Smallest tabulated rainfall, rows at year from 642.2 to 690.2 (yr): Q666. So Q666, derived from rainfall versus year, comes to 10.94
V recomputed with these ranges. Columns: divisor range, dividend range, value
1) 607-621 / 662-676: 1.76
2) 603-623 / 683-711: 1.74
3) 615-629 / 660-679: 1.78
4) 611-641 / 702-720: 1.59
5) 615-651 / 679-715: 1.54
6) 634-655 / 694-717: 1.29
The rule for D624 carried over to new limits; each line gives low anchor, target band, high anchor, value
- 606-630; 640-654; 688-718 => -0.086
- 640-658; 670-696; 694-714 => -0.103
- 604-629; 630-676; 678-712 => -0.076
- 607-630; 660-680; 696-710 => -0.194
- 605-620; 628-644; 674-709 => 0.073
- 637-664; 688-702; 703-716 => -0.095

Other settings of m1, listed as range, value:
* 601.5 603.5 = 10.4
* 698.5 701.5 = 15.5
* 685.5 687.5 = 15.8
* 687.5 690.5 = 15.9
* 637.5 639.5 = 11.3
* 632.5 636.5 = 9.55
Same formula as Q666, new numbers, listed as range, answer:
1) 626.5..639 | 8.664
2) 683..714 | 13.78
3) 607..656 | 7.391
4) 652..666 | 12.24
